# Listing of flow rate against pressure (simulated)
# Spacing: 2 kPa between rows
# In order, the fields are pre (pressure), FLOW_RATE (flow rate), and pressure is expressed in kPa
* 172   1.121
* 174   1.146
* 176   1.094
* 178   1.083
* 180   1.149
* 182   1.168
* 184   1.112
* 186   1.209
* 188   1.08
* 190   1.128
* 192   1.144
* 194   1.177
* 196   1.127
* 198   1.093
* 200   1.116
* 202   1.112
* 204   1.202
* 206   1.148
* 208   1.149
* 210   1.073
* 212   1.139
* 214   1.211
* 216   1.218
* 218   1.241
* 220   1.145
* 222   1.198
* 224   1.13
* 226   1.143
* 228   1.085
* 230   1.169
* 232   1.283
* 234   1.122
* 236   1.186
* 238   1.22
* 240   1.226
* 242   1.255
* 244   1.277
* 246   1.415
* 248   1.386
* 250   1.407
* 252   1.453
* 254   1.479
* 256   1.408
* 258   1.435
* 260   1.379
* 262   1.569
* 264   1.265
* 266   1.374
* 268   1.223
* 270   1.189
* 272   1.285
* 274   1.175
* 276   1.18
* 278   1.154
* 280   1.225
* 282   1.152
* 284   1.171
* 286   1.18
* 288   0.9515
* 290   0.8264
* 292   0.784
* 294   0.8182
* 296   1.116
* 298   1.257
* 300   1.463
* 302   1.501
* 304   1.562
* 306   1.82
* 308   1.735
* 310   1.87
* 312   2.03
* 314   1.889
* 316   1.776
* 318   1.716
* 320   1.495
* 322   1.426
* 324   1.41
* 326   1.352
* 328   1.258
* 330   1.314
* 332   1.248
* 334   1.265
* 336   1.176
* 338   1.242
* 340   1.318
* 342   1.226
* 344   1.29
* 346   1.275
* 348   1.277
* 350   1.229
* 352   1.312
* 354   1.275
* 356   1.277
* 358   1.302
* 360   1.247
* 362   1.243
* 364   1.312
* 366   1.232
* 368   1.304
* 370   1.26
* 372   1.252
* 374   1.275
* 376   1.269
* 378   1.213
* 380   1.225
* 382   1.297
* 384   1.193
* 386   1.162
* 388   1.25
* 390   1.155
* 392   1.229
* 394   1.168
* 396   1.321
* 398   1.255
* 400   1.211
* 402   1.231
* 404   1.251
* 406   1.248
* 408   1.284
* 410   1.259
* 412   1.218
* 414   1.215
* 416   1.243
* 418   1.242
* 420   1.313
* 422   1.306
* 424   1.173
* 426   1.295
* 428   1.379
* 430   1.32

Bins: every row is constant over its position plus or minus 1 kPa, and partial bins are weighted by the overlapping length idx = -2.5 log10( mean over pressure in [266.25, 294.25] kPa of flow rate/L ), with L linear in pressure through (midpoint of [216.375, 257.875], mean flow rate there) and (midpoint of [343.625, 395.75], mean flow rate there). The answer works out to 0.14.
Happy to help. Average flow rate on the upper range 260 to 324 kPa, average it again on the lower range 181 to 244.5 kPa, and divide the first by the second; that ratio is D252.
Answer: 1.2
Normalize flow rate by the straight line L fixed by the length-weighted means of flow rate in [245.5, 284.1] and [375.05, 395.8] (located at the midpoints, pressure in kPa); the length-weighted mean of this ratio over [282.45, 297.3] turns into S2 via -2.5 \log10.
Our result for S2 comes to 0.29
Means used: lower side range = 1.32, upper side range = 1.22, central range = 0.99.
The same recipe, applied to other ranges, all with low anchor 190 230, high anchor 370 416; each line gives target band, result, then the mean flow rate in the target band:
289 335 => -0.19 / 1.43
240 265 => -0.18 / 1.39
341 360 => -0.05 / 1.27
